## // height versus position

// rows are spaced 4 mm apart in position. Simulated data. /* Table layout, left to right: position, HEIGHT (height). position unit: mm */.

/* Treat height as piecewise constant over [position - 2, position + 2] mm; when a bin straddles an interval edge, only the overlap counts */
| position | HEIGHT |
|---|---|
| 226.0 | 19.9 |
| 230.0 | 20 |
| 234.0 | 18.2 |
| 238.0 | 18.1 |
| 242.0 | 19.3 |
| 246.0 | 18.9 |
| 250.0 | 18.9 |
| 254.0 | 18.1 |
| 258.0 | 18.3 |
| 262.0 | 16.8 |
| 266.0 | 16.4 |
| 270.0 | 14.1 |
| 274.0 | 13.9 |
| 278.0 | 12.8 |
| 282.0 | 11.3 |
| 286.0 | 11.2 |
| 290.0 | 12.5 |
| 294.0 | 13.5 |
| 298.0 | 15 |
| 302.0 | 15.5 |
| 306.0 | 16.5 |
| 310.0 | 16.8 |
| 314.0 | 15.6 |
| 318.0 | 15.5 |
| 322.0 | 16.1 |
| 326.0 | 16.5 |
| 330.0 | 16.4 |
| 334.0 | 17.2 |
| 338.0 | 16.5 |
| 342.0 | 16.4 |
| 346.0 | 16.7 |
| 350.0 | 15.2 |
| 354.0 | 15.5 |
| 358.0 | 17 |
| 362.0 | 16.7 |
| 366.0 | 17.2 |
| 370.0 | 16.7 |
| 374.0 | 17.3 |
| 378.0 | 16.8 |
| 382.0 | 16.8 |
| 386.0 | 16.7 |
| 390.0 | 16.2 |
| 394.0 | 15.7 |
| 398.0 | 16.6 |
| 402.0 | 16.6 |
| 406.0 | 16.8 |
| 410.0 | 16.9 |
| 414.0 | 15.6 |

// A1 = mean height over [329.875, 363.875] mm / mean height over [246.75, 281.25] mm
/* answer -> 1.0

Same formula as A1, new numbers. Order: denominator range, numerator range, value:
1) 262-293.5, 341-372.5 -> 1.23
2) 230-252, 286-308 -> 0.76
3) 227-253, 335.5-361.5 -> 0.86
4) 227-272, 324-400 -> 0.92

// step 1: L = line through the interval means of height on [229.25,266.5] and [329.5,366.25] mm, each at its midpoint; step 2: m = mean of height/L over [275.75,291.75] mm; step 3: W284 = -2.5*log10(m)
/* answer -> 0.42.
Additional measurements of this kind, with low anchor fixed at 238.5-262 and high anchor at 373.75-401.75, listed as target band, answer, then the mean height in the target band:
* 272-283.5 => 0.383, 12.7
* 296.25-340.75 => 0.088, 16.2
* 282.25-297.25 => 0.393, 12.5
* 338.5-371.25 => 0.038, 16.4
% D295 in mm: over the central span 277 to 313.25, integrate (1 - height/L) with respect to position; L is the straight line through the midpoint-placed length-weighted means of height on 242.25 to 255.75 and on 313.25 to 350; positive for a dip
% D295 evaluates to 7.0 mm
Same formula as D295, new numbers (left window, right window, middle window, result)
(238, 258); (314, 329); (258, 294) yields 7.8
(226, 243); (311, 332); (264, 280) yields 3.1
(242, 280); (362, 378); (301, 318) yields 0.7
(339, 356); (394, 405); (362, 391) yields -1.0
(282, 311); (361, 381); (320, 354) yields -1.5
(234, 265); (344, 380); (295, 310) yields 1.5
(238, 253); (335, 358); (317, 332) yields 0.5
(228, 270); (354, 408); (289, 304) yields 2.9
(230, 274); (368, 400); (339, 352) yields 0.6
